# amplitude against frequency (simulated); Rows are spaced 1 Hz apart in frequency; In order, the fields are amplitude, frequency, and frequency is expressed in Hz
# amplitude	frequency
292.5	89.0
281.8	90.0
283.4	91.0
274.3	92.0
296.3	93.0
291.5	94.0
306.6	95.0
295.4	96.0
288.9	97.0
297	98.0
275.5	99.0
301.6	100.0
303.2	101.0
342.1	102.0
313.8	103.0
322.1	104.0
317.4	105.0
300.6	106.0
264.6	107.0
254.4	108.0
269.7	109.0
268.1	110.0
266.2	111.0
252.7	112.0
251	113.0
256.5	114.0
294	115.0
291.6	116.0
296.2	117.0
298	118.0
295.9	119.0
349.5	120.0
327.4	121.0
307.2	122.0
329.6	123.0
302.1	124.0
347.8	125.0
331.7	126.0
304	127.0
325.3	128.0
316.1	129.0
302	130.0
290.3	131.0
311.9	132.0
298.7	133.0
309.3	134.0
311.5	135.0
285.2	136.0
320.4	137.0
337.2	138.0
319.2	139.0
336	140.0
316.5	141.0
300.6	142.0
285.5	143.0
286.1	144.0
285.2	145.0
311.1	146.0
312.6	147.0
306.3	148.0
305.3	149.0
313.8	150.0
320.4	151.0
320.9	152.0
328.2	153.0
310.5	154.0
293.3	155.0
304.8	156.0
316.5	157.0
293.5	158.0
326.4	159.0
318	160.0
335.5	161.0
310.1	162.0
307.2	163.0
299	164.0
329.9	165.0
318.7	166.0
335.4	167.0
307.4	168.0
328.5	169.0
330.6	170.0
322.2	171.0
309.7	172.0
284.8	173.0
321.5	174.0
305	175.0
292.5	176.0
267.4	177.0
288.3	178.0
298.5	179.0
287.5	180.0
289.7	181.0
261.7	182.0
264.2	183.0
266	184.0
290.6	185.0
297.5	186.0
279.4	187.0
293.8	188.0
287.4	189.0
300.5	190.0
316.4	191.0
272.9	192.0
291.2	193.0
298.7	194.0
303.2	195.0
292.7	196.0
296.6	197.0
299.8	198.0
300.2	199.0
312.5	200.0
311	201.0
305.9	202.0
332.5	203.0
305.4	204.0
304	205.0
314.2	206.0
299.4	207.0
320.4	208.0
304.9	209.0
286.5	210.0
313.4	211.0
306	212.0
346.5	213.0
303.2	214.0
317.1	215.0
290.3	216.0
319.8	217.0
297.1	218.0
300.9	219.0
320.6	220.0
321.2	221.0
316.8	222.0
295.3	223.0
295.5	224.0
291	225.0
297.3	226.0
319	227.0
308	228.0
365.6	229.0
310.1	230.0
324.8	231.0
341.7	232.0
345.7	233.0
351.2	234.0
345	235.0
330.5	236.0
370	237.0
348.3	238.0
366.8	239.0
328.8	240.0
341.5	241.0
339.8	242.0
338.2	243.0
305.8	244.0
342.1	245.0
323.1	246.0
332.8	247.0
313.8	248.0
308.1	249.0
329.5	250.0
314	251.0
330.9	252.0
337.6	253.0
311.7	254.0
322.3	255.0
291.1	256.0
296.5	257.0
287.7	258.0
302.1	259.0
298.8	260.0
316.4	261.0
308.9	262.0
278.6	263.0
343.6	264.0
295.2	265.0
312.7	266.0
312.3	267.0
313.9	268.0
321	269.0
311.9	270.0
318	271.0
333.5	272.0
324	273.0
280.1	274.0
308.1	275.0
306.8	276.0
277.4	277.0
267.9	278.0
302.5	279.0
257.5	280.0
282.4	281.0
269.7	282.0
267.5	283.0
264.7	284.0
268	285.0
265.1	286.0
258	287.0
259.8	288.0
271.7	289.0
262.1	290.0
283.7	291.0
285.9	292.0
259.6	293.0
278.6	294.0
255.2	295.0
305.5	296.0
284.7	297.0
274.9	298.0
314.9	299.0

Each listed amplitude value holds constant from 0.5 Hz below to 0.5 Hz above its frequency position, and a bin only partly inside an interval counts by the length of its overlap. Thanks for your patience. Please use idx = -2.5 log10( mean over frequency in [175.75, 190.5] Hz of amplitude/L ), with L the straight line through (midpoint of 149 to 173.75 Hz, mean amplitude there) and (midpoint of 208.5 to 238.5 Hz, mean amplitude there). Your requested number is 0.12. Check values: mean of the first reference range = 315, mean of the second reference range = 319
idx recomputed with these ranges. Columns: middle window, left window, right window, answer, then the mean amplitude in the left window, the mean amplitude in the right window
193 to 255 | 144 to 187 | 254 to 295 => -0.07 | 305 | 291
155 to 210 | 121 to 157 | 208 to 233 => 0.03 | 311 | 313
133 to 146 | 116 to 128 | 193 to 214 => 0.02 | 316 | 307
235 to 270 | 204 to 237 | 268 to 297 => -0.07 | 316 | 284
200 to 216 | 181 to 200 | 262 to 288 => -0.07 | 290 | 293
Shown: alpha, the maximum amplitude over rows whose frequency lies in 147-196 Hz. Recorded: 335.5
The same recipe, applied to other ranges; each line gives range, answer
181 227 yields 346.5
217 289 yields 370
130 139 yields 337.2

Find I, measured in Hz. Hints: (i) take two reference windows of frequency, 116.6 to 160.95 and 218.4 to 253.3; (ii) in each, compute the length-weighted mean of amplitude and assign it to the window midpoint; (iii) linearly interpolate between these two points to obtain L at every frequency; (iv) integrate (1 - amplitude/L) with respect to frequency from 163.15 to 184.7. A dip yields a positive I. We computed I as 1.1 Hz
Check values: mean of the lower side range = 312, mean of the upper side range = 327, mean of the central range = 300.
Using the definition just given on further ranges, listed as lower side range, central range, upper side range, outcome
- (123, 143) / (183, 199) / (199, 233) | 1.1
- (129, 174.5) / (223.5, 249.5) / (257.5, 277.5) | -1.8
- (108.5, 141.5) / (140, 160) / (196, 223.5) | -0.2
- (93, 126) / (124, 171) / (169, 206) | -2.5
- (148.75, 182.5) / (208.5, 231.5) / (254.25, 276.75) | -0.2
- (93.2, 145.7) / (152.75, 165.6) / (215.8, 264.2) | -0.2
